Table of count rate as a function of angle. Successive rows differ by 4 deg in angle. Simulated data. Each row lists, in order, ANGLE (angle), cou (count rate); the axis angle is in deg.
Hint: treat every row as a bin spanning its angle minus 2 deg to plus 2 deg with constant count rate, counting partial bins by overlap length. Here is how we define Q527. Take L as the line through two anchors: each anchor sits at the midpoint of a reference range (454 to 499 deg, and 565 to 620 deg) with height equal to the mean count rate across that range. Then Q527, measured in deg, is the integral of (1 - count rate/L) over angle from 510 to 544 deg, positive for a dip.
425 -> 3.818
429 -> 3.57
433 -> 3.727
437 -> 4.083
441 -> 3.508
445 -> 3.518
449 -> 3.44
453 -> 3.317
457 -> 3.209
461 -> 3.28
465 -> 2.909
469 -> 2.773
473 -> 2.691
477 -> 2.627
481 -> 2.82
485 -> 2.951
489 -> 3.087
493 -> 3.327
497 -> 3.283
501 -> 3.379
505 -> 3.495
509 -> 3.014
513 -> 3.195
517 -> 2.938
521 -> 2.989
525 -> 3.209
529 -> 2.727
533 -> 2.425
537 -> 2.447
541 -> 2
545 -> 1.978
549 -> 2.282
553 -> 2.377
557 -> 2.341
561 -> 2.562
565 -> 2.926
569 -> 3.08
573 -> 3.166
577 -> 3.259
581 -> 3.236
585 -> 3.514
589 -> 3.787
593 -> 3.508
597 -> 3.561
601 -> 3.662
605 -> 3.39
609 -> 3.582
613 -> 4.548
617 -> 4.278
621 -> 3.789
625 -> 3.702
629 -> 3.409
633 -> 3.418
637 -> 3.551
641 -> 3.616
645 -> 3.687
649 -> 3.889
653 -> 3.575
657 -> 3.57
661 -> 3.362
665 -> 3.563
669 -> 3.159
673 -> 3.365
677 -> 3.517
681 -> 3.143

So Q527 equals 5.4 deg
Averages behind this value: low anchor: 3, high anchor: 3.56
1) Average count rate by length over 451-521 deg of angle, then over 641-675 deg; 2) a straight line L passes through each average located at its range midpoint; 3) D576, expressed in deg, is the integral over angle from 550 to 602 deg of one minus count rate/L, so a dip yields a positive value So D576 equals 3.0 deg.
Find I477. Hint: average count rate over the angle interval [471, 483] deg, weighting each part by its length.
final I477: 2.71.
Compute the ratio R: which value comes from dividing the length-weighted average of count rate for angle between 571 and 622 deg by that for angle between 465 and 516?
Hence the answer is 1.2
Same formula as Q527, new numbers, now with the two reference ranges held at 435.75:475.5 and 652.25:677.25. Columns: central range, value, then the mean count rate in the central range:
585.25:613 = -2.2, 3.65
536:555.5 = 6.6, 2.21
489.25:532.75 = 2.3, 3.12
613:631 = -2.6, 3.88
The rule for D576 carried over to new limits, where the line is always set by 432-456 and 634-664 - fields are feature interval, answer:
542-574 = 9.25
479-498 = 2.64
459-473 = 2.48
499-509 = 0.65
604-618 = -1.44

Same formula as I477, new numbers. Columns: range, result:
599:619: 3.89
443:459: 3.37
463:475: 2.79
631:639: 3.48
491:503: 3.33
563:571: 3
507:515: 3.1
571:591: 3.39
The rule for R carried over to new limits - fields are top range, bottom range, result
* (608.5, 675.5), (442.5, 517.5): 1.17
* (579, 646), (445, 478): 1.19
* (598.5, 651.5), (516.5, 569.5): 1.45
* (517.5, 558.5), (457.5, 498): 0.84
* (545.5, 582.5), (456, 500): 0.92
